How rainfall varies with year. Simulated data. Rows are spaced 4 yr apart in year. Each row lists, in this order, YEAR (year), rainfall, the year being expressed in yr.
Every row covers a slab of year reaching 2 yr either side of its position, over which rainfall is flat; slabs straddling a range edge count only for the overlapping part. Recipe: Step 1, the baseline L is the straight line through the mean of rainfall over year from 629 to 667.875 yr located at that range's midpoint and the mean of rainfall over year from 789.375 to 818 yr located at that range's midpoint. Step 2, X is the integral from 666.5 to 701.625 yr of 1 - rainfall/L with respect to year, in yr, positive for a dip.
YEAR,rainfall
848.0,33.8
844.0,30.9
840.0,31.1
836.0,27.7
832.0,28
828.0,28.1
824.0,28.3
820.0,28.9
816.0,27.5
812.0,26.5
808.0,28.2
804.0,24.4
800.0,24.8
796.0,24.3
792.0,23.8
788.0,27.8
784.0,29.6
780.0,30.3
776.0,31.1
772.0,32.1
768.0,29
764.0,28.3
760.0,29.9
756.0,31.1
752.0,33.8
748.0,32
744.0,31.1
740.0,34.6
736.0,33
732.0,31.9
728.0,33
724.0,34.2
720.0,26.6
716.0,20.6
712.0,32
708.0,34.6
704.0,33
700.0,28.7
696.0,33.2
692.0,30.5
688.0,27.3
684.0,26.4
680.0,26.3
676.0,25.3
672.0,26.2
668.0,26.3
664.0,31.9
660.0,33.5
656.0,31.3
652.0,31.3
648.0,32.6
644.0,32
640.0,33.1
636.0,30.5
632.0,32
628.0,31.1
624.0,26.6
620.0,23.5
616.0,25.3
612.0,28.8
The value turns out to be 2.9 yr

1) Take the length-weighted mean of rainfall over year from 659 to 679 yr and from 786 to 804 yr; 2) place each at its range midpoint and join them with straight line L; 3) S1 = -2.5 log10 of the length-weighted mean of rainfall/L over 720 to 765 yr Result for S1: -0.205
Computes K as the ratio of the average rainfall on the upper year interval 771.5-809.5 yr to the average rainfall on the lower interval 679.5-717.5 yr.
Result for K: 0.9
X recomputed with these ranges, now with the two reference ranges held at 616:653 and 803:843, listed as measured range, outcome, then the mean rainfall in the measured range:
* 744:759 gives -1.7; 32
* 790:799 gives 1.3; 24.1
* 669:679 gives 1.3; 25.9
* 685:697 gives -0.1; 29.8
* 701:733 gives -1.6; 30.6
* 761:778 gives -0.9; 30.1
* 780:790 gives -0.2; 29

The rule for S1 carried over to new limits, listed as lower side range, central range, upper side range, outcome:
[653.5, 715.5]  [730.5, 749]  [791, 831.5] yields -0.15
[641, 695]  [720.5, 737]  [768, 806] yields -0.14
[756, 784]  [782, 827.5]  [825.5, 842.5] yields 0.10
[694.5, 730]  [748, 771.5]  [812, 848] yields -0.03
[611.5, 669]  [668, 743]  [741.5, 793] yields 0.01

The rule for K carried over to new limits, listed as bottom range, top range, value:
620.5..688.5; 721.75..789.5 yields 1.06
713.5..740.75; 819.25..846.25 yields 0.96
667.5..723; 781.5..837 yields 0.95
